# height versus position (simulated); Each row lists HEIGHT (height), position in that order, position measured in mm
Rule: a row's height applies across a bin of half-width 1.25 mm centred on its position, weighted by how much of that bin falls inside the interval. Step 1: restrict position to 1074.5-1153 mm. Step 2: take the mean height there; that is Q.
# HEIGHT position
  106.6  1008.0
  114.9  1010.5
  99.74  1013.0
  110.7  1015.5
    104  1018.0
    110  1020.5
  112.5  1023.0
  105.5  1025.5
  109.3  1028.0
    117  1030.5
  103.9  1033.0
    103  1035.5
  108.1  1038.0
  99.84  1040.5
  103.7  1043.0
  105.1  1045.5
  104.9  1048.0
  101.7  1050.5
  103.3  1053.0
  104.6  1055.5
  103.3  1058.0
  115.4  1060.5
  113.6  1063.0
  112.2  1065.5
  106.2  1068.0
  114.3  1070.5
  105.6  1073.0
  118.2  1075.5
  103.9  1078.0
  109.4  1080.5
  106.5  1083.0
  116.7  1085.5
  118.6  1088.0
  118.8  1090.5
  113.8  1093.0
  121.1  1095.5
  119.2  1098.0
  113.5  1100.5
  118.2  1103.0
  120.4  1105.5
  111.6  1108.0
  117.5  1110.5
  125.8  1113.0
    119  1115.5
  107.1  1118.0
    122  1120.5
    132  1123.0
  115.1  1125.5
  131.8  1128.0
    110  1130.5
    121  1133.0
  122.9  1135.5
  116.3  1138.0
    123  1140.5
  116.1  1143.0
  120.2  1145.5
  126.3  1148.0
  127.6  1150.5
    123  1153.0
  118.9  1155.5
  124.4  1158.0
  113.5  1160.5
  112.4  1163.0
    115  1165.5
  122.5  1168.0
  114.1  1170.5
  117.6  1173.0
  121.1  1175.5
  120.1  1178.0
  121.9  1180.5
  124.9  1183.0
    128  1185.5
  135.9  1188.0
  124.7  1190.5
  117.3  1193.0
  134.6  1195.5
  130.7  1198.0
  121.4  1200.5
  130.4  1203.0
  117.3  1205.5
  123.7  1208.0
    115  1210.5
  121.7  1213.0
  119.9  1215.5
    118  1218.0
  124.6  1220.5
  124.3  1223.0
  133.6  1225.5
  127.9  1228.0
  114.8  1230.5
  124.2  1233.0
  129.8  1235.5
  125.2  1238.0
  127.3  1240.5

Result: 118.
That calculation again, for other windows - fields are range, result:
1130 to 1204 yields 122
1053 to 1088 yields 110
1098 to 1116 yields 118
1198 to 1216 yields 122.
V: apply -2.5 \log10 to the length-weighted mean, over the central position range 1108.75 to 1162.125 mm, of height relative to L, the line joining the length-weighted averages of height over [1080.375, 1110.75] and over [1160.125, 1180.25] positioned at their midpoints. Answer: -0.034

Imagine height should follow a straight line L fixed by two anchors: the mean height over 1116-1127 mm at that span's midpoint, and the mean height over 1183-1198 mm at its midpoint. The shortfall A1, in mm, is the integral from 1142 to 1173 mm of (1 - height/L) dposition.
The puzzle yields 1.1 mm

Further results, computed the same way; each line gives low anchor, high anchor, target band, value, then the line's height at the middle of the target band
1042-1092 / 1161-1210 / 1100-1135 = -1.3 mm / 115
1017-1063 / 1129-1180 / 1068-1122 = -1.1 mm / 113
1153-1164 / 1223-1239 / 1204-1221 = 0.5 mm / 124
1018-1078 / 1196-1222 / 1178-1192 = -0.7 mm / 120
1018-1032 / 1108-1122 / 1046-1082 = 1.7 mm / 114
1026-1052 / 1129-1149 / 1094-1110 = -0.4 mm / 114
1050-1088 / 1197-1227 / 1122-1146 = -1.0 mm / 116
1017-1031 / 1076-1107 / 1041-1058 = 1.2 mm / 112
